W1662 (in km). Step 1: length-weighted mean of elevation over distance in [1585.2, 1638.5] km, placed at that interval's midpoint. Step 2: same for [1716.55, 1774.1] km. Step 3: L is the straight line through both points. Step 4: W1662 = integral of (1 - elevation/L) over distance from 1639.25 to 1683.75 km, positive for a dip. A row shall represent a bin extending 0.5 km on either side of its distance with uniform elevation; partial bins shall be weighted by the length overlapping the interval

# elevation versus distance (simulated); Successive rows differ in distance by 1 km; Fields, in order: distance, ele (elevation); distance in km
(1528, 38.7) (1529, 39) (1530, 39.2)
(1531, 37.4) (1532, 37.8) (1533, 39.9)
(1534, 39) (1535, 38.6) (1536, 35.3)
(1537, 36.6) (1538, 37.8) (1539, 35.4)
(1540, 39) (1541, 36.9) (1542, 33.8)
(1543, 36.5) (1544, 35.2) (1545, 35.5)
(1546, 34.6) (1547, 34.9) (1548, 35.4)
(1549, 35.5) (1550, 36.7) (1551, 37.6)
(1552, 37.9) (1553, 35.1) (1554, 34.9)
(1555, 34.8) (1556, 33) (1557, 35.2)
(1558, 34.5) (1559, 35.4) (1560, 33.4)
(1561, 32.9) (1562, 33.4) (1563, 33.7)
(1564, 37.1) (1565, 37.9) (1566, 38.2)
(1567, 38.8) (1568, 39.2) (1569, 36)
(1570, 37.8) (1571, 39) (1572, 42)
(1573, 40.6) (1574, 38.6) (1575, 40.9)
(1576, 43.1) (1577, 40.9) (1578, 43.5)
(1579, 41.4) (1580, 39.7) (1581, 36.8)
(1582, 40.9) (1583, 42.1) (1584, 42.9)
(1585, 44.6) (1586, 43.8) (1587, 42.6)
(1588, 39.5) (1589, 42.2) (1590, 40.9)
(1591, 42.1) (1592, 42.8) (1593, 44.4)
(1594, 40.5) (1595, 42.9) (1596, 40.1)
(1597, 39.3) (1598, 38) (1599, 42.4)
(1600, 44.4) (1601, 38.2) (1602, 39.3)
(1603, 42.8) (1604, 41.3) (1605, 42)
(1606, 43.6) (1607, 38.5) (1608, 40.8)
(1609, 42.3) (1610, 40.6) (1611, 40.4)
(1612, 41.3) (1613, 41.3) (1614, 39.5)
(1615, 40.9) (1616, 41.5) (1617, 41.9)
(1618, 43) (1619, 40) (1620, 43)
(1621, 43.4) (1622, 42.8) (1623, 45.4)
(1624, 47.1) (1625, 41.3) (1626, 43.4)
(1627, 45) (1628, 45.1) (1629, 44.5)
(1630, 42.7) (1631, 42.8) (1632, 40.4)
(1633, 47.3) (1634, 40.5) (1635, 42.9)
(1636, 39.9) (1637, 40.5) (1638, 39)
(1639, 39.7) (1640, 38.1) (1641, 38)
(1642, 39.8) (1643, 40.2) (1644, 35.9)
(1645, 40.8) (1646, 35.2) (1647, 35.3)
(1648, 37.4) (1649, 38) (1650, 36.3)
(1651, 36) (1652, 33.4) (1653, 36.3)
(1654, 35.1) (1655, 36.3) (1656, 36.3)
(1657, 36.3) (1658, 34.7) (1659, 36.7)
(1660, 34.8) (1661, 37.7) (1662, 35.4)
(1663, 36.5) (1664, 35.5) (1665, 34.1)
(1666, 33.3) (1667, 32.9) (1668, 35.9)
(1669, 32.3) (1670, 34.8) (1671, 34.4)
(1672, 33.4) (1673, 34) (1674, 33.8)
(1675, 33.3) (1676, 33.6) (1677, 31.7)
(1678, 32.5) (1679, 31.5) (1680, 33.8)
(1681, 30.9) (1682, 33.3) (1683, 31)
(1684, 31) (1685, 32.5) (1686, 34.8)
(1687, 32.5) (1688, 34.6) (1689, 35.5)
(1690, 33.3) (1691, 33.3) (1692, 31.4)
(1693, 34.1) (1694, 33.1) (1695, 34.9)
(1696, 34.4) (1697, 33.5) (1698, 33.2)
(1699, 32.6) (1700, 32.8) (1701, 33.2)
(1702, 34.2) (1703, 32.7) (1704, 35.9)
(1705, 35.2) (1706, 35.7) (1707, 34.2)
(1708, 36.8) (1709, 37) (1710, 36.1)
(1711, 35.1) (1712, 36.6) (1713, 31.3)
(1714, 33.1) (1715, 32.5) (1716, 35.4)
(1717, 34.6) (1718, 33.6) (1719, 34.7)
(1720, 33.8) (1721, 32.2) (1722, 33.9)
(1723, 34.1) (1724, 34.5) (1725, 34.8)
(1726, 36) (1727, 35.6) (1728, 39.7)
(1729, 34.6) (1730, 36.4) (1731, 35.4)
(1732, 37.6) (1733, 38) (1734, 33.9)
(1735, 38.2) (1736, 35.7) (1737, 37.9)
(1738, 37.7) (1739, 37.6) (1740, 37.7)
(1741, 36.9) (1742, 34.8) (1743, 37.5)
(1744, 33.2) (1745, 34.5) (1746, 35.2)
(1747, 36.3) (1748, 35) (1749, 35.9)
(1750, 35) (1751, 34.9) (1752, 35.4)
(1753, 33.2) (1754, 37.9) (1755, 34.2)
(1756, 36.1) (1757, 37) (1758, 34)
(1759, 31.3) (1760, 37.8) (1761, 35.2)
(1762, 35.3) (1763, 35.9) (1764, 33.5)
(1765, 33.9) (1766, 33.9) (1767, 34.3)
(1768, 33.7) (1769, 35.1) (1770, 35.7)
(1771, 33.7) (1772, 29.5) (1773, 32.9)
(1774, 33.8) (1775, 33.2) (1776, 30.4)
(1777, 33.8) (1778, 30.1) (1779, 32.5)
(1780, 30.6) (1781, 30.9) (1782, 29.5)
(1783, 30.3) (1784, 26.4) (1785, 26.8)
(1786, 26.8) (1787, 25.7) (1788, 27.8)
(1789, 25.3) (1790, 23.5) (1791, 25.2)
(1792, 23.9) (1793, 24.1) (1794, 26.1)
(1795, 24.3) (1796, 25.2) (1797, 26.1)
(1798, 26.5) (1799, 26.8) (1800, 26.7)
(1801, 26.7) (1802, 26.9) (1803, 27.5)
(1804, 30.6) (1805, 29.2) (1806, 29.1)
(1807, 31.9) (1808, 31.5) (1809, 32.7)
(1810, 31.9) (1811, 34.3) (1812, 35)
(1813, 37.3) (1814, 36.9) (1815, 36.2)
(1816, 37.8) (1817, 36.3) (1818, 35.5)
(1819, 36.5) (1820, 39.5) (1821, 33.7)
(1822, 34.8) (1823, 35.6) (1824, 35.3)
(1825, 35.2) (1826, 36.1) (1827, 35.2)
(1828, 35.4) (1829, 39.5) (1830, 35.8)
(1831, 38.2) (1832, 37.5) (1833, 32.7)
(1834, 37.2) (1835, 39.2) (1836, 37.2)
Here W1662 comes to 4.9 km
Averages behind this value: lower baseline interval 41.9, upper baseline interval 35.2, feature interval 35.1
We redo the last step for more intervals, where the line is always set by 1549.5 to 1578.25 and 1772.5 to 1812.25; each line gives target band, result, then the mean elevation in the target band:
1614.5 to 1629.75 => -3.53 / 43.2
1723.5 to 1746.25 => -3.93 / 36.2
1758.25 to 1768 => -1.52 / 34.5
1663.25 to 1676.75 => -0.26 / 34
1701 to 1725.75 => -2.17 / 34.5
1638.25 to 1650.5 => -1.30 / 37.9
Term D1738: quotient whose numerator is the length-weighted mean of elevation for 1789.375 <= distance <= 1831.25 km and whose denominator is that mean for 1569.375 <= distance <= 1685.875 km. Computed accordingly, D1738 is 0.8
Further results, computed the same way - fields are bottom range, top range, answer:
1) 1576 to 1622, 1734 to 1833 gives 0.79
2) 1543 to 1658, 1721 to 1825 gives 0.83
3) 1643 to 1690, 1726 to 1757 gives 1.04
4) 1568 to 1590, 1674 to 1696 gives 0.81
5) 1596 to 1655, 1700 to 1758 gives 0.87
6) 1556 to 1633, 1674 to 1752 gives 0.85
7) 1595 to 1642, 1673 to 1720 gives 0.81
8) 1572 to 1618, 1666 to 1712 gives 0.82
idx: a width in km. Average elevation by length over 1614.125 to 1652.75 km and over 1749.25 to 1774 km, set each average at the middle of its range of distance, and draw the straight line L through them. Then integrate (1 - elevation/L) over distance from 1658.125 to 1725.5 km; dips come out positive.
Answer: 7.0 km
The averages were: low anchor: 40.7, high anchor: 34.6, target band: 34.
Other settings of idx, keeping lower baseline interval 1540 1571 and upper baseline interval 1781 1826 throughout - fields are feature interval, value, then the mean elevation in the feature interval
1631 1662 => -3.80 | 38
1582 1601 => -3.69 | 41.8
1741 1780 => -3.72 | 34.3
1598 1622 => -4.66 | 41.4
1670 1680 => -0.01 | 33.2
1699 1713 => -0.98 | 34.8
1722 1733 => -1.31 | 35.9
